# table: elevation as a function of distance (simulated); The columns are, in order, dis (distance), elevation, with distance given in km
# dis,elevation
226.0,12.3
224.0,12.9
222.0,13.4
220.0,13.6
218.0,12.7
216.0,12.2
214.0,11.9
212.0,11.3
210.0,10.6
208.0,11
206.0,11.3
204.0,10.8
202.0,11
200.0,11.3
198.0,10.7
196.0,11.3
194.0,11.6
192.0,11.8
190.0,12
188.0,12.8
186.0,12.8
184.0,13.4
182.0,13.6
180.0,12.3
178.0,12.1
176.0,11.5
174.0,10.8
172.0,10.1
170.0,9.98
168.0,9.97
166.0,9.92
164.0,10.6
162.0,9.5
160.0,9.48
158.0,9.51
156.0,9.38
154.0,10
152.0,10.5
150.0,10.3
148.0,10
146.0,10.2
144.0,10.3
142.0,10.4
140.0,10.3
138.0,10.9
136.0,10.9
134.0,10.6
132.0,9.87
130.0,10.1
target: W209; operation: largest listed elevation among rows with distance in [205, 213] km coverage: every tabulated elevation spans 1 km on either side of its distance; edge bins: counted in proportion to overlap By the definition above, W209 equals 11.3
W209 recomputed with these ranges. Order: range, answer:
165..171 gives 9.98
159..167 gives 10.6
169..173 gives 10.1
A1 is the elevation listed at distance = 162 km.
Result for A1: 9.5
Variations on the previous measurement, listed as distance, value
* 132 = 9.87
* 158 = 9.51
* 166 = 9.92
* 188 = 12.8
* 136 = 10.9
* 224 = 12.9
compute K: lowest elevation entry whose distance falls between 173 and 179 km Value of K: 10.8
